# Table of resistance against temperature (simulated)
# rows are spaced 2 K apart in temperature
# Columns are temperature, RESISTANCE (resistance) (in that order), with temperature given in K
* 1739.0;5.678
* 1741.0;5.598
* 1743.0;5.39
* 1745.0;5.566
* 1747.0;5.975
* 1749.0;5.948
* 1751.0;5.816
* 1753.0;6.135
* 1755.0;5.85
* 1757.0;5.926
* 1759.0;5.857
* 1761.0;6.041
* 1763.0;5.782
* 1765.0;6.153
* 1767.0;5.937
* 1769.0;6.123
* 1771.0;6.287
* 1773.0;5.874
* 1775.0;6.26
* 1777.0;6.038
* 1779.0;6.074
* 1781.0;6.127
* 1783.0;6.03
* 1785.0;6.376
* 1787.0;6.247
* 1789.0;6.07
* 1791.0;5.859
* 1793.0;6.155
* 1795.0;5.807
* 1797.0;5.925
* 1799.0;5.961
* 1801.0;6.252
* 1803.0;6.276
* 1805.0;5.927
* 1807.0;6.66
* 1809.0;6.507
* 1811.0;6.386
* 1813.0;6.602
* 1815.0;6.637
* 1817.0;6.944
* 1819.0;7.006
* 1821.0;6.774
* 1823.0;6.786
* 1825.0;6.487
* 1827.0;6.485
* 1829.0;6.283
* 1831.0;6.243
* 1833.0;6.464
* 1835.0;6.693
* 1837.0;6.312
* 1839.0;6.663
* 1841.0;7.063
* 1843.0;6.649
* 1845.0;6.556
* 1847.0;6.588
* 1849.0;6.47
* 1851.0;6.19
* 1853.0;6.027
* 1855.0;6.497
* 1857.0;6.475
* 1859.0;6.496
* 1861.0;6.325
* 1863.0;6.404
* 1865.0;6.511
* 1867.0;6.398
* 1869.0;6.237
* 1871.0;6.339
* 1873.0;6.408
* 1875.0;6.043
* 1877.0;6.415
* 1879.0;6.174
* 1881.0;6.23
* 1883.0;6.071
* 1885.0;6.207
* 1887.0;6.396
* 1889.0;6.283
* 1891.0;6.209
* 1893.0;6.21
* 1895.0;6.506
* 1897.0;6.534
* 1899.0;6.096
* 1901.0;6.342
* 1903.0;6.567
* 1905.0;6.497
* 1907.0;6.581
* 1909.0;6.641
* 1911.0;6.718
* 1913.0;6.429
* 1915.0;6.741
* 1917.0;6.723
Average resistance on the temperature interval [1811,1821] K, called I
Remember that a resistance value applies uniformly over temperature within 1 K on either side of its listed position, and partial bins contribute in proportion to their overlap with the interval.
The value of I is 6.75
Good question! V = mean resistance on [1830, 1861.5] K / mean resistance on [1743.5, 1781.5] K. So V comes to 1.08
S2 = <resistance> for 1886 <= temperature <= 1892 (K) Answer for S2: 6.3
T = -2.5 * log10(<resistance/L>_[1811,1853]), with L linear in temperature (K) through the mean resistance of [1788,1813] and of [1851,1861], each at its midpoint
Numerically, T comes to -0.05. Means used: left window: 6.17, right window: 6.35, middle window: 6.58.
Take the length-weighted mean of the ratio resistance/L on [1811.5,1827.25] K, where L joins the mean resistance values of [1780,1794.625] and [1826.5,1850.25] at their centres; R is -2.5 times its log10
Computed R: -0.06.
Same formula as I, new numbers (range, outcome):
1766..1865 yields 6.35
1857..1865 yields 6.43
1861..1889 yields 6.3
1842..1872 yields 6.41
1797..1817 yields 6.36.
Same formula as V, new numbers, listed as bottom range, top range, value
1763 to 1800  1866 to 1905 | 1.04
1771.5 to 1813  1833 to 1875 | 1.05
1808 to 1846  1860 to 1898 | 0.96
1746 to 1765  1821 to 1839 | 1.09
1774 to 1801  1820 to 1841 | 1.08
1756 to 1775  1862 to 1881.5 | 1.05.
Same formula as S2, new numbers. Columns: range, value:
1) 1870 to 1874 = 6.37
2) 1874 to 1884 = 6.19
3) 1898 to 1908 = 6.42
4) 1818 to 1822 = 6.89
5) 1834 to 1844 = 6.68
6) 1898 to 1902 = 6.22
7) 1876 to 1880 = 6.29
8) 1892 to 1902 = 6.34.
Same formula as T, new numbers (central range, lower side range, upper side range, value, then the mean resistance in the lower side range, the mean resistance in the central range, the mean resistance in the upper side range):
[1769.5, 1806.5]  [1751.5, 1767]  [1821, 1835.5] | 0.02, 5.96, 6.09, 6.5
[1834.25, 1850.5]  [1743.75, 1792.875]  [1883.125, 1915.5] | -0.06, 6.01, 6.61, 6.42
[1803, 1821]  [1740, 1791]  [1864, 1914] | -0.08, 5.98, 6.58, 6.36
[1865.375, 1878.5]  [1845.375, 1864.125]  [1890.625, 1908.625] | 0.01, 6.39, 6.31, 6.41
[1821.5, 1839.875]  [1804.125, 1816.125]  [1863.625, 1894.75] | -0.01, 6.46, 6.5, 6.28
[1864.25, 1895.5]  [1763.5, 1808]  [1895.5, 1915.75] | 0.02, 6.11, 6.28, 6.51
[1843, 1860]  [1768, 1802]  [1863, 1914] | -0.03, 6.09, 6.43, 6.36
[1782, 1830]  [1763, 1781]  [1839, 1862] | -0.02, 6.08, 6.35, 6.49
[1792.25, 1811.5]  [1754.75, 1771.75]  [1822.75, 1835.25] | 0.02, 6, 6.18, 6.46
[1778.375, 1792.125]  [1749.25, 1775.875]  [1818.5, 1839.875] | 0.01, 6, 6.11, 6.55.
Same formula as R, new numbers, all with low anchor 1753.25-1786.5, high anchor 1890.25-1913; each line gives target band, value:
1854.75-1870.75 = -0.01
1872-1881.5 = 0.02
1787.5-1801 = 0.02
